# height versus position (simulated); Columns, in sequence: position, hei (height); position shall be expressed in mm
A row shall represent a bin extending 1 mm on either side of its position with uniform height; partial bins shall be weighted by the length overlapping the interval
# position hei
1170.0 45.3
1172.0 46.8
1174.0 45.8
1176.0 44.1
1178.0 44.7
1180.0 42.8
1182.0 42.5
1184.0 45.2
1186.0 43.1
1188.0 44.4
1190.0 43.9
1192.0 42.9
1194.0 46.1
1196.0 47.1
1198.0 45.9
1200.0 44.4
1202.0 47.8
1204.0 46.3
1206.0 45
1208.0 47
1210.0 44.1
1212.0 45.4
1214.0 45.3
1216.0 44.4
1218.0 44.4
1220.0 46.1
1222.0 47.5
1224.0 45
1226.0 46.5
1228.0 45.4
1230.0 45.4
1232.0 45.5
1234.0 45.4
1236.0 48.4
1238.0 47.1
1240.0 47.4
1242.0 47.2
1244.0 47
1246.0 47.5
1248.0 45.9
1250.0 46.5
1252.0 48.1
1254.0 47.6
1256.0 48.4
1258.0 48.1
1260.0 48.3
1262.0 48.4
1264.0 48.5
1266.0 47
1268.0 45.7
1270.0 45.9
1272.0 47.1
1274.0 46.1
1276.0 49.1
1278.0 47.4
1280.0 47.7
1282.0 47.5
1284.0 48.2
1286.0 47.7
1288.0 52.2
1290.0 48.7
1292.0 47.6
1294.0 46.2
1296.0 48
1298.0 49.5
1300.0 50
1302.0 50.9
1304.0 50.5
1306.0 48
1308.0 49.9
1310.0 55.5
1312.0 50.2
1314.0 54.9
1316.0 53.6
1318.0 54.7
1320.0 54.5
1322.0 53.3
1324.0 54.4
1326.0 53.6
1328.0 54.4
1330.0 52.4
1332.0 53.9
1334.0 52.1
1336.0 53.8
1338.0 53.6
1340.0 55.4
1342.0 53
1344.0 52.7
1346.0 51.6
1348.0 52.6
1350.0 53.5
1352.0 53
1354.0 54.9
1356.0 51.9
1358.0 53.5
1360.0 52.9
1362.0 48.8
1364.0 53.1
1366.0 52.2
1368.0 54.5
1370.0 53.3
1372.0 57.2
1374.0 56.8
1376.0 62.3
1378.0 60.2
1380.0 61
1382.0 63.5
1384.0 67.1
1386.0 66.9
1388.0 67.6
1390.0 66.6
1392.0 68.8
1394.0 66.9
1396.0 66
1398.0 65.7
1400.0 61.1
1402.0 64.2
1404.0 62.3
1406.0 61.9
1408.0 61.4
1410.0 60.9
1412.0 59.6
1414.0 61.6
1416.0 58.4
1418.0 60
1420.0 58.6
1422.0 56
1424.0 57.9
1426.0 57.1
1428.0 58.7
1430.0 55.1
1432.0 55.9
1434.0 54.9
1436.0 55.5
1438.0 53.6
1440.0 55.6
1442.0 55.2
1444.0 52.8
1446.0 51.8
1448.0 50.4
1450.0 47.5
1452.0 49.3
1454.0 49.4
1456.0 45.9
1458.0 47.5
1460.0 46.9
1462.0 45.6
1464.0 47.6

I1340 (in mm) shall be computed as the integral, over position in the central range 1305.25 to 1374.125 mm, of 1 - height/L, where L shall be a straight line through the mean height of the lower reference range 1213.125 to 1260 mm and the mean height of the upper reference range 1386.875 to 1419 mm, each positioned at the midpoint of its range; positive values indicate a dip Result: 4.4 mm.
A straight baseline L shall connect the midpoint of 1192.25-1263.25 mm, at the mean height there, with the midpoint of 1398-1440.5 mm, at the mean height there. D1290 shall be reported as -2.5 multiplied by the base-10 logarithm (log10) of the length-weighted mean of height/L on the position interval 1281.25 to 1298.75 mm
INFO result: 0.04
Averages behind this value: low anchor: 46.4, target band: 48.4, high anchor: 58.8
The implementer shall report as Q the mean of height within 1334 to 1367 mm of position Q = 52.9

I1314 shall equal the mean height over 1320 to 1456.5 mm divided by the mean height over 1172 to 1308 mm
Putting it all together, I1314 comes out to 1.2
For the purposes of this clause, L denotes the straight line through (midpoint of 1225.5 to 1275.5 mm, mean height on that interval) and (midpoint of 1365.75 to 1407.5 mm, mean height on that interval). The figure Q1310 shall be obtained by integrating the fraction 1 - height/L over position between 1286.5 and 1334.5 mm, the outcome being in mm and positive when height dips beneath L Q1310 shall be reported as 2.0 mm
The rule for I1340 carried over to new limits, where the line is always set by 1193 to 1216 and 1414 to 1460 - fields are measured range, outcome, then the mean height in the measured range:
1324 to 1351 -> -1.5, 53.3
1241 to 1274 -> 0.3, 47.3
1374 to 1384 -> -1.9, 61.8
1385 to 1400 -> -4.0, 66.5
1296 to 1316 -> -0.7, 51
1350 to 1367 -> -0.5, 52.6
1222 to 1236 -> 0.2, 45.9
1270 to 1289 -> 0.2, 48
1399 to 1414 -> -2.5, 61.6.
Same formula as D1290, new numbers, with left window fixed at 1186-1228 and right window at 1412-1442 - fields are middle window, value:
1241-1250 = 0.014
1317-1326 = -0.055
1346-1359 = 0.001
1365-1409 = -0.133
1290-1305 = 0.028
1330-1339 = -0.022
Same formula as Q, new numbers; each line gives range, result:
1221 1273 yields 47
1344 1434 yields 58.8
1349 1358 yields 53.3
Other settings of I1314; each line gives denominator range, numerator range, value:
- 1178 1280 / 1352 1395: 1.28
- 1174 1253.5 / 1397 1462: 1.22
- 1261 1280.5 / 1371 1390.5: 1.33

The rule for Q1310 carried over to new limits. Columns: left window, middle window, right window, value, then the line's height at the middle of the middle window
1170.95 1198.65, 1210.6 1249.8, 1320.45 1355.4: 0.9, 47.3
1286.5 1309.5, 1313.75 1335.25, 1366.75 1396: -0.1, 53.5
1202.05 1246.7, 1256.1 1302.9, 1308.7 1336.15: 2.1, 50.3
